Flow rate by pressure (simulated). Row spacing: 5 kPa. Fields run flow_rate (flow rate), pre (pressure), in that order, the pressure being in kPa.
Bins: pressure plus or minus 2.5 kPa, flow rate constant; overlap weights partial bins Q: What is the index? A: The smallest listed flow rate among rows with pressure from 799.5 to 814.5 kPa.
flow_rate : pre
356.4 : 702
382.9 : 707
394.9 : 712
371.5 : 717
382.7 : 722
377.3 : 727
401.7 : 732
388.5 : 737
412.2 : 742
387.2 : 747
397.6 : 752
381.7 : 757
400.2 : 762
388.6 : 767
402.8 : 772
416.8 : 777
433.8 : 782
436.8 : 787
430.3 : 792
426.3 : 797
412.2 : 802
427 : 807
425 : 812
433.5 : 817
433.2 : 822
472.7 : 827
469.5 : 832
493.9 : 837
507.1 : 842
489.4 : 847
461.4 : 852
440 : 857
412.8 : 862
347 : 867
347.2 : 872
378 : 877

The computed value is 412.2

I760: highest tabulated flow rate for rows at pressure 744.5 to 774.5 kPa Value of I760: 402.8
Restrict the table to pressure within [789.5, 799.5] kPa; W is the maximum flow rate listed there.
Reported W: 430.3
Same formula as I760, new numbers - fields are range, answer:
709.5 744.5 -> 412.2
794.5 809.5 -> 427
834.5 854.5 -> 507.1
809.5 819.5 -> 433.5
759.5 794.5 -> 436.8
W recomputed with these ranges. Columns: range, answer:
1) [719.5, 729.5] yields 382.7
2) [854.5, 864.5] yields 440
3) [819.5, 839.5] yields 493.9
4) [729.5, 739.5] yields 401.7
